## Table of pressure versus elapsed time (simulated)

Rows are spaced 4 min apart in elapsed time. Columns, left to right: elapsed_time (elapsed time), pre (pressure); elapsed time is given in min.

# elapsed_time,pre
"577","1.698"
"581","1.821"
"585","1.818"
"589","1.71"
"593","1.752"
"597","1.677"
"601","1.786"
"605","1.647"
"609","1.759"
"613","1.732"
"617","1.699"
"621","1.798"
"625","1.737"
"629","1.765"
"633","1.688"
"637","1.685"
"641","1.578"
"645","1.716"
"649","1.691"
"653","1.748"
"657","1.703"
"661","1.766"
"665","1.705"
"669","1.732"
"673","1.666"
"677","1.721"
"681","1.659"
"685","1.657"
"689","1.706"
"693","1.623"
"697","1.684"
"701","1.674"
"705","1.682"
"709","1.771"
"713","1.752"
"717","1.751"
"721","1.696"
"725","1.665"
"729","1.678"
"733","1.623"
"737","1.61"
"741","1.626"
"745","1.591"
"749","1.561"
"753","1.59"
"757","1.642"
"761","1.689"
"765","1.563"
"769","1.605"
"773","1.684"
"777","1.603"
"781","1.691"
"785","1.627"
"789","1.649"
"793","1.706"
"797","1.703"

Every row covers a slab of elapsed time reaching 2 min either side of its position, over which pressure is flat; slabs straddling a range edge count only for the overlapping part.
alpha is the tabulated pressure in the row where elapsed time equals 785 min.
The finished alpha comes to 1.627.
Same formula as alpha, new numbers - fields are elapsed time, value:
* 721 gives 1.696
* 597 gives 1.677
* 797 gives 1.703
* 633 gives 1.688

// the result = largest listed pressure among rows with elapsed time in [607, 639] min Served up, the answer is 1.798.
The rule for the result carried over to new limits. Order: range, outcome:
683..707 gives 1.706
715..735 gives 1.751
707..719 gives 1.771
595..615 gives 1.786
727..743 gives 1.678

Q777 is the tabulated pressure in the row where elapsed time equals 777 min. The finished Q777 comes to 1.603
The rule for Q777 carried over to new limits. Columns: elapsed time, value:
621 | 1.798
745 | 1.591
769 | 1.605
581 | 1.821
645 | 1.716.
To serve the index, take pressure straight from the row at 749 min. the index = 1.561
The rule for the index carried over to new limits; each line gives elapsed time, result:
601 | 1.786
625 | 1.737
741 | 1.626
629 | 1.765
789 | 1.649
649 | 1.691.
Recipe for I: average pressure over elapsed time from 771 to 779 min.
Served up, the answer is 1.64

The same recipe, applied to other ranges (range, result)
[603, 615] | 1.71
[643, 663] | 1.72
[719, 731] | 1.68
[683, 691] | 1.68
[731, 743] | 1.62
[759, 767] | 1.63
